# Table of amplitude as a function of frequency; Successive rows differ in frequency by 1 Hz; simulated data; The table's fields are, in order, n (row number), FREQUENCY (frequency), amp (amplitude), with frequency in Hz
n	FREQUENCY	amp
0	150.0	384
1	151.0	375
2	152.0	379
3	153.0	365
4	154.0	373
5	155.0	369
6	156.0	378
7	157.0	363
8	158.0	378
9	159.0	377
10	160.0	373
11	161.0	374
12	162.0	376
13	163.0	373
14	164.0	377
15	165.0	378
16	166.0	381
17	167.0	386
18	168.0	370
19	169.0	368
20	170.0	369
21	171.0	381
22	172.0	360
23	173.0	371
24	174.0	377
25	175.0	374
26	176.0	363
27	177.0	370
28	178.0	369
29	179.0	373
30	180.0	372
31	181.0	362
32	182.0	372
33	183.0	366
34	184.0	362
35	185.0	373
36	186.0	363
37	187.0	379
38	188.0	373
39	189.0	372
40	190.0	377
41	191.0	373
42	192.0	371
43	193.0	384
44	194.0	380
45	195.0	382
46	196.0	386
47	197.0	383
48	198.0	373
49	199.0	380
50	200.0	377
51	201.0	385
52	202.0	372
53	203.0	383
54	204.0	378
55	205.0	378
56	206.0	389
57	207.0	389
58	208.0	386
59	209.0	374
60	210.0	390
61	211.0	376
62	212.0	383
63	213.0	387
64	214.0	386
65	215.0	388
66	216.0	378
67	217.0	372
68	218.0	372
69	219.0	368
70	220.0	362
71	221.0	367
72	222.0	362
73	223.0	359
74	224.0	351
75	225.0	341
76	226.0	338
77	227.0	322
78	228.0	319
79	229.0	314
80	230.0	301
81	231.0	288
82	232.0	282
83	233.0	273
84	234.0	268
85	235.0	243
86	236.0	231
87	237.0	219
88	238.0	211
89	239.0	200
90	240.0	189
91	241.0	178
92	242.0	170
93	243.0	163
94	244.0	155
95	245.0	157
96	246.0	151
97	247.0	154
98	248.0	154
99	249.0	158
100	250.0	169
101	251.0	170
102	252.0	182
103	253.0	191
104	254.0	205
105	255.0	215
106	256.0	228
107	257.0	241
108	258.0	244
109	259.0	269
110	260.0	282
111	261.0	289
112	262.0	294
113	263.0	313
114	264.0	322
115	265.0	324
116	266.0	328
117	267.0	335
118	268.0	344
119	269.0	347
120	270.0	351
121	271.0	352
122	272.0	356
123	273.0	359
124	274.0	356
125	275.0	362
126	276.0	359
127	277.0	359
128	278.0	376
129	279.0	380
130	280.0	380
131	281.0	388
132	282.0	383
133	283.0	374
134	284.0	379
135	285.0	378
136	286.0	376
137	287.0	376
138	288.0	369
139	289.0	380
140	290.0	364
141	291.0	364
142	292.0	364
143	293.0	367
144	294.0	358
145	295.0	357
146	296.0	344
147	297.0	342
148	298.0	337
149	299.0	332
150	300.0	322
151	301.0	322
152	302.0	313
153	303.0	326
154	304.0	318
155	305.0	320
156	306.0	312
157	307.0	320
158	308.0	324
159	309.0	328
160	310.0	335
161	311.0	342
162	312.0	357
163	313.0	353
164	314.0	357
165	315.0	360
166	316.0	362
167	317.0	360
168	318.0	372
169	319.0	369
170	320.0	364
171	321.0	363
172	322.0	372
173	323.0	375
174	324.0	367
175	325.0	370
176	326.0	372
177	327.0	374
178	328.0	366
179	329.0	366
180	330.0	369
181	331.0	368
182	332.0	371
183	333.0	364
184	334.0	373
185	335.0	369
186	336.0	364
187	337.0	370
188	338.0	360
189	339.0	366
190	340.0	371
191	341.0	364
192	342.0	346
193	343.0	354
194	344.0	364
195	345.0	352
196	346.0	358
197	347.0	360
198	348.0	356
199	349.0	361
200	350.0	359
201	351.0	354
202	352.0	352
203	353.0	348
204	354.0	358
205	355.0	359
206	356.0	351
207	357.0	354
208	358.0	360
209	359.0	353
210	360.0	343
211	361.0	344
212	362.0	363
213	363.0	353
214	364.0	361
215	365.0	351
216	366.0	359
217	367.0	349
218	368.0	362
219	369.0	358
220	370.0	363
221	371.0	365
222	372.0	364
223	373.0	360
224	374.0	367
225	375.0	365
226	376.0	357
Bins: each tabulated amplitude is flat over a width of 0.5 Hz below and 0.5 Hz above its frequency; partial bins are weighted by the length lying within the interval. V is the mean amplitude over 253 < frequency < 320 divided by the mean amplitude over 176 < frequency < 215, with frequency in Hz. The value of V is 0.9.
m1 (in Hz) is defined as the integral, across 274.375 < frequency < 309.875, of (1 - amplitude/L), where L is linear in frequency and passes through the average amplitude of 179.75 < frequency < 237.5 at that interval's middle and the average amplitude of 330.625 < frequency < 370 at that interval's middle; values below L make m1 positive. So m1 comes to 0.46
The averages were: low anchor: 356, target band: 353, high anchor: 359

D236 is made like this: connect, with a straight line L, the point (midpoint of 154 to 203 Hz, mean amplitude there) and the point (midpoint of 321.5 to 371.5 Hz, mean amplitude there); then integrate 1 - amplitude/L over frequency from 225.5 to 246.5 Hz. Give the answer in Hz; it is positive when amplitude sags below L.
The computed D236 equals 7.55 Hz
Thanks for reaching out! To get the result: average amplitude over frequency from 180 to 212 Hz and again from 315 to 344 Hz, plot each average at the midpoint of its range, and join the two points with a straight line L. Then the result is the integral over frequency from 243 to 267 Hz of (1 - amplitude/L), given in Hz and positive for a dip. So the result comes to 9.37 Hz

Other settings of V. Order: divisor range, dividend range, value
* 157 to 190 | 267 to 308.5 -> 0.95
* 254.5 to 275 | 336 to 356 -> 1.16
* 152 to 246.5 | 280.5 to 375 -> 1.04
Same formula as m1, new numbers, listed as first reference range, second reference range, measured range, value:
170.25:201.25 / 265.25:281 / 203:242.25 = 4.5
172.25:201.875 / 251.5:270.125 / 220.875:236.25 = 0.5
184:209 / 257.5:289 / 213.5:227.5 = 0.2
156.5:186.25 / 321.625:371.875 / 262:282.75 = 0.7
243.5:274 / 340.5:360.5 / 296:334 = -3.9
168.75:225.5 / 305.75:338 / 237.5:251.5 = 7.5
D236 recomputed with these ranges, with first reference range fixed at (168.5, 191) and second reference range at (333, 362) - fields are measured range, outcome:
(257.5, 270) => 1.9 Hz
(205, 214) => -0.4 Hz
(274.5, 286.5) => -0.4 Hz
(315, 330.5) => -0.3 Hz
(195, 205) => -0.3 Hz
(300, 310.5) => 1.1 Hz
